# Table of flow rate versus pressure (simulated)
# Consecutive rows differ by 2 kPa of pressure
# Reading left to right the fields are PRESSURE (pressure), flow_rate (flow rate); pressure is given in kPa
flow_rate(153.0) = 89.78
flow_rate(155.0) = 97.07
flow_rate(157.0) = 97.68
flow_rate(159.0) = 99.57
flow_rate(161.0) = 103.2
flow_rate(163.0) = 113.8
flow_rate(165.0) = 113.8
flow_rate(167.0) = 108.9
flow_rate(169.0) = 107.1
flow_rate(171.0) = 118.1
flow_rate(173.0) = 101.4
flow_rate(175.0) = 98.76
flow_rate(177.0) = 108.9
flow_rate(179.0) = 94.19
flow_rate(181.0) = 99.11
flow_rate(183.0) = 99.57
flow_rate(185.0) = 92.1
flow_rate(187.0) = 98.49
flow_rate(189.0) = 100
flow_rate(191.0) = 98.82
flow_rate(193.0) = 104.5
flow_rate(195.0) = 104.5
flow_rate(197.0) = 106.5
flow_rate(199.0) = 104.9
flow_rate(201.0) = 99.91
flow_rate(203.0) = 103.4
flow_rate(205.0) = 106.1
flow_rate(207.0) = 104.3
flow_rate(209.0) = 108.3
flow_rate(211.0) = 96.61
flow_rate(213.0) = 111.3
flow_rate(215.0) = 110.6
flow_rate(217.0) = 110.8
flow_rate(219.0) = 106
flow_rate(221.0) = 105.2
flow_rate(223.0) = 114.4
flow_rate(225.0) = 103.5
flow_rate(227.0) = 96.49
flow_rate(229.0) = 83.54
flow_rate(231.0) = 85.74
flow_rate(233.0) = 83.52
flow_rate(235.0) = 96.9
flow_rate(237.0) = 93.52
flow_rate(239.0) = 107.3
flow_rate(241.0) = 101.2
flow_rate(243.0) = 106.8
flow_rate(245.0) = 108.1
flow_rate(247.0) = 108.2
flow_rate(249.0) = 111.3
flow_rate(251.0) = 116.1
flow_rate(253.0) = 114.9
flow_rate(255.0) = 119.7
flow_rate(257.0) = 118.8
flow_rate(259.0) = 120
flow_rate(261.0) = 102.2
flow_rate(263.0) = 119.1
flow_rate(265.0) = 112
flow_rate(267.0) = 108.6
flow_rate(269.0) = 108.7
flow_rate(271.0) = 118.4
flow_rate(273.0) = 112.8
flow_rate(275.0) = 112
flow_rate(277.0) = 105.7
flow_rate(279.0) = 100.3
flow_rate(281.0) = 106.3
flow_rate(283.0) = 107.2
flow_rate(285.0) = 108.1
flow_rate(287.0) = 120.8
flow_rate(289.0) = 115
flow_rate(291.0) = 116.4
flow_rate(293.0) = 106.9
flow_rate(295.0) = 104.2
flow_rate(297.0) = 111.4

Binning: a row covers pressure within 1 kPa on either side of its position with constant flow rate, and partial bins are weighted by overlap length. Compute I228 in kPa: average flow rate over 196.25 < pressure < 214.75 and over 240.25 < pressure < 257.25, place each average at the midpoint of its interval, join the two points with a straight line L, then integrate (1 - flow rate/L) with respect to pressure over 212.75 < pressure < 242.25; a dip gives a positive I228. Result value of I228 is 2.1 kPa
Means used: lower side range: 105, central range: 100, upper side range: 112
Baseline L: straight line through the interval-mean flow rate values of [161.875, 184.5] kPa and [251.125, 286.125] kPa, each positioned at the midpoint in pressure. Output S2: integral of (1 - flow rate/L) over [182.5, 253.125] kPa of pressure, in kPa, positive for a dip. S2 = 3.65 kPa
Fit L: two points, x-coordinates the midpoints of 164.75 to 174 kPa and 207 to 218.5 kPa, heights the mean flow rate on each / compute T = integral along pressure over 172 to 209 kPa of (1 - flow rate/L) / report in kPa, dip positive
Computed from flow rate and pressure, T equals 2.3 kPa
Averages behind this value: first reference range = 110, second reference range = 107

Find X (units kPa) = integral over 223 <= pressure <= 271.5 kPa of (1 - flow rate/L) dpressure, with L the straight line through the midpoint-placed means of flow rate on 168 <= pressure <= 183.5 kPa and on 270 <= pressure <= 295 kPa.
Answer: 1.0 kPa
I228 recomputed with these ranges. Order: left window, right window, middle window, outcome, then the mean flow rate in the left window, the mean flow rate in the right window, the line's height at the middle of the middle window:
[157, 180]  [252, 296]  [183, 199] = 0.9 kPa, 106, 112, 107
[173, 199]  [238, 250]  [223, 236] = 1.5 kPa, 101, 107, 106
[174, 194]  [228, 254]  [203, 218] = -0.9 kPa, 99.4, 101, 100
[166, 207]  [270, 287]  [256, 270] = -0.6 kPa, 103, 110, 108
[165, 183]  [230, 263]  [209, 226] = -0.3 kPa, 105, 106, 106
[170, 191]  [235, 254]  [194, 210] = -0.3 kPa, 101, 107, 103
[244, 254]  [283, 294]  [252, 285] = 0.2 kPa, 112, 113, 112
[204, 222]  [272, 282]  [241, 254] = -0.4 kPa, 107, 107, 107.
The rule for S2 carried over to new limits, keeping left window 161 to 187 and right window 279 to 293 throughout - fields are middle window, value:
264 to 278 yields -0.1 kPa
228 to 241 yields 1.9 kPa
